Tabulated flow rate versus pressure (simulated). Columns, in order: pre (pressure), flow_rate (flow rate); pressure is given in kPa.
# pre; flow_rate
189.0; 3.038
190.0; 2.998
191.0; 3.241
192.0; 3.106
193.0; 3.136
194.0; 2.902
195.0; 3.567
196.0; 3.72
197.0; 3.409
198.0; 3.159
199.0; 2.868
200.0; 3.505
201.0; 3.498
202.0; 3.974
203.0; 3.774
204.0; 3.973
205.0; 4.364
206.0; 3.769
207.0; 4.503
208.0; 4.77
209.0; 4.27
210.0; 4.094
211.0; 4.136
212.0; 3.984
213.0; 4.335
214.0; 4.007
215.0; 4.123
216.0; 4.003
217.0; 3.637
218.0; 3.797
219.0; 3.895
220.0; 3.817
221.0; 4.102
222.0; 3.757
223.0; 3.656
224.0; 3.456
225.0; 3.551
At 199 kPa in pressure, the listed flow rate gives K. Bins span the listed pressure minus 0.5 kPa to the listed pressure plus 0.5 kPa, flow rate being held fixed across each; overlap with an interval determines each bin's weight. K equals 2.868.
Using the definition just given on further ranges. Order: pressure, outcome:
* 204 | 3.973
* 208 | 4.77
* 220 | 3.817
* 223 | 3.656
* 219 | 3.895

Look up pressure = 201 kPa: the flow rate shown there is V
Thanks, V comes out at 3.498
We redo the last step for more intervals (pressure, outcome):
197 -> 3.409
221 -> 4.102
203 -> 3.774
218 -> 3.797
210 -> 4.094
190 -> 2.998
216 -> 4.003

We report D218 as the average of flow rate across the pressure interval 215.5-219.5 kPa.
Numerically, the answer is 3.83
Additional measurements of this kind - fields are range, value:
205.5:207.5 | 4.14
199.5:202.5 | 3.66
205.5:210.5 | 4.28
